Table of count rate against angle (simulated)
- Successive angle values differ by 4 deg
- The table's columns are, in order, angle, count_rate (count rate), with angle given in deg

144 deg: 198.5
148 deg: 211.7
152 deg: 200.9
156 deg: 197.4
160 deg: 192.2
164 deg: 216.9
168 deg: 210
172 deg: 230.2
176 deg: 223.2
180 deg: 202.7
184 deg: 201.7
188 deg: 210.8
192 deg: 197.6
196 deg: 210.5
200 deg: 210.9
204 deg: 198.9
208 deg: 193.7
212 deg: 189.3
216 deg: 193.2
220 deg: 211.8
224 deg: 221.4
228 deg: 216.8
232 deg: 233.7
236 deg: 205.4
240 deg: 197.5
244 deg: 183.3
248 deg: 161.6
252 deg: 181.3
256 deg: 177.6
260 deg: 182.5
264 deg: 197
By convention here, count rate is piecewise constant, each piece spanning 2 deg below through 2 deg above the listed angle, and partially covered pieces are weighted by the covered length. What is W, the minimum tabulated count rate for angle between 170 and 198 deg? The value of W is 197.6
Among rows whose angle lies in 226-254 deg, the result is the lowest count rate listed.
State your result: 161.6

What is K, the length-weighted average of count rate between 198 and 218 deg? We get 197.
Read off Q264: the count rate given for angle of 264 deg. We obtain 197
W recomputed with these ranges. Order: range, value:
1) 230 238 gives 205.4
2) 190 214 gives 189.3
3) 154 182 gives 192.2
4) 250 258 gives 177.6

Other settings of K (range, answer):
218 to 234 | 221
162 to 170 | 213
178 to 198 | 205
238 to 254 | 181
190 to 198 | 204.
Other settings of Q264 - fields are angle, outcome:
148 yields 211.7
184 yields 201.7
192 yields 197.6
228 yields 216.8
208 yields 193.7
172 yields 230.2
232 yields 233.7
